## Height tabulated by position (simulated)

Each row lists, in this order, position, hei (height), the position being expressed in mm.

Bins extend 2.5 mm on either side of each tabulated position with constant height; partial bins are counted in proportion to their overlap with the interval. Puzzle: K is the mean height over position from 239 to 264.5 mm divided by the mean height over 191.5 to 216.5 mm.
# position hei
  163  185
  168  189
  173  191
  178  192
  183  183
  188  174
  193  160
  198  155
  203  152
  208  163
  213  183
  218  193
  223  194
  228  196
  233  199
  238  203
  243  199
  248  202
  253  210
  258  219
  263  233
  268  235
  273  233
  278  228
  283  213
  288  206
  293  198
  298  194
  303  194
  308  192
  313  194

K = 1.29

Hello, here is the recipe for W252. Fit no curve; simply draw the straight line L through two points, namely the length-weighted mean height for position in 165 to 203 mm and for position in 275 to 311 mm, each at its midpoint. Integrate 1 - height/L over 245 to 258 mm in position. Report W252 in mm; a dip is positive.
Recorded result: -1.00 mm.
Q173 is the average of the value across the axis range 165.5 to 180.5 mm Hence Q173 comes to 191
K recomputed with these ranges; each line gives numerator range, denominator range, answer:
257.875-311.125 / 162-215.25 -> 1.22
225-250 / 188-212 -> 1.24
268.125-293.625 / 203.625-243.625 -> 1.16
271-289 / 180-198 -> 1.30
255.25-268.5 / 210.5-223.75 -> 1.20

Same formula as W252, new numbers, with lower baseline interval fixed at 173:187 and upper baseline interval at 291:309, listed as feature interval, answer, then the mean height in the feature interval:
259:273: -2.9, 232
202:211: 1.4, 160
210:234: -0.3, 192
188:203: 2.3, 159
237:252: -0.9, 202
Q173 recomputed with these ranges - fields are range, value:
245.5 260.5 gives 210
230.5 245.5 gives 200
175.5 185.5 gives 188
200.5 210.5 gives 158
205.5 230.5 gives 186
